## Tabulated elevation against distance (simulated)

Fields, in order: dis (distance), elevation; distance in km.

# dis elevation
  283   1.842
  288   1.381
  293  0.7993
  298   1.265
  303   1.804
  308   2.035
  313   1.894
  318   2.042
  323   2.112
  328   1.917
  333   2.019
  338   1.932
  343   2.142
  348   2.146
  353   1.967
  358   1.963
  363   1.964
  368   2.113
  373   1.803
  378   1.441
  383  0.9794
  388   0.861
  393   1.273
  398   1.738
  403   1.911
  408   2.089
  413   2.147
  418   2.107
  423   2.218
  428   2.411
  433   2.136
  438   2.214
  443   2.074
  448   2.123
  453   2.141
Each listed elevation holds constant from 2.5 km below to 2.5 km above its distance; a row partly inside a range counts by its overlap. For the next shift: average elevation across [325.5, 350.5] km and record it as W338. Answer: 2.03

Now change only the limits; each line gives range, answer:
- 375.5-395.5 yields 1.14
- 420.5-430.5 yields 2.31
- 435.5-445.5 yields 2.14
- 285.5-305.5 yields 1.31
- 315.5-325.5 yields 2.08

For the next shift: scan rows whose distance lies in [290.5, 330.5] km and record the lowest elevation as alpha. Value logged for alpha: 0.7993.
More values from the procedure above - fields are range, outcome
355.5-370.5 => 1.963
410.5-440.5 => 2.107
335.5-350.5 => 1.932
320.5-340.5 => 1.917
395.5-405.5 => 1.738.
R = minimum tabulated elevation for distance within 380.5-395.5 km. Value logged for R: 0.861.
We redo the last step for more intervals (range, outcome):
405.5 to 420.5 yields 2.089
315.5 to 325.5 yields 2.042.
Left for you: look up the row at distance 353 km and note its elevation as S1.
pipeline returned 1.967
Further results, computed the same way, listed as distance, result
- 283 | 1.842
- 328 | 1.917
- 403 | 1.911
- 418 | 2.107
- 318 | 2.042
